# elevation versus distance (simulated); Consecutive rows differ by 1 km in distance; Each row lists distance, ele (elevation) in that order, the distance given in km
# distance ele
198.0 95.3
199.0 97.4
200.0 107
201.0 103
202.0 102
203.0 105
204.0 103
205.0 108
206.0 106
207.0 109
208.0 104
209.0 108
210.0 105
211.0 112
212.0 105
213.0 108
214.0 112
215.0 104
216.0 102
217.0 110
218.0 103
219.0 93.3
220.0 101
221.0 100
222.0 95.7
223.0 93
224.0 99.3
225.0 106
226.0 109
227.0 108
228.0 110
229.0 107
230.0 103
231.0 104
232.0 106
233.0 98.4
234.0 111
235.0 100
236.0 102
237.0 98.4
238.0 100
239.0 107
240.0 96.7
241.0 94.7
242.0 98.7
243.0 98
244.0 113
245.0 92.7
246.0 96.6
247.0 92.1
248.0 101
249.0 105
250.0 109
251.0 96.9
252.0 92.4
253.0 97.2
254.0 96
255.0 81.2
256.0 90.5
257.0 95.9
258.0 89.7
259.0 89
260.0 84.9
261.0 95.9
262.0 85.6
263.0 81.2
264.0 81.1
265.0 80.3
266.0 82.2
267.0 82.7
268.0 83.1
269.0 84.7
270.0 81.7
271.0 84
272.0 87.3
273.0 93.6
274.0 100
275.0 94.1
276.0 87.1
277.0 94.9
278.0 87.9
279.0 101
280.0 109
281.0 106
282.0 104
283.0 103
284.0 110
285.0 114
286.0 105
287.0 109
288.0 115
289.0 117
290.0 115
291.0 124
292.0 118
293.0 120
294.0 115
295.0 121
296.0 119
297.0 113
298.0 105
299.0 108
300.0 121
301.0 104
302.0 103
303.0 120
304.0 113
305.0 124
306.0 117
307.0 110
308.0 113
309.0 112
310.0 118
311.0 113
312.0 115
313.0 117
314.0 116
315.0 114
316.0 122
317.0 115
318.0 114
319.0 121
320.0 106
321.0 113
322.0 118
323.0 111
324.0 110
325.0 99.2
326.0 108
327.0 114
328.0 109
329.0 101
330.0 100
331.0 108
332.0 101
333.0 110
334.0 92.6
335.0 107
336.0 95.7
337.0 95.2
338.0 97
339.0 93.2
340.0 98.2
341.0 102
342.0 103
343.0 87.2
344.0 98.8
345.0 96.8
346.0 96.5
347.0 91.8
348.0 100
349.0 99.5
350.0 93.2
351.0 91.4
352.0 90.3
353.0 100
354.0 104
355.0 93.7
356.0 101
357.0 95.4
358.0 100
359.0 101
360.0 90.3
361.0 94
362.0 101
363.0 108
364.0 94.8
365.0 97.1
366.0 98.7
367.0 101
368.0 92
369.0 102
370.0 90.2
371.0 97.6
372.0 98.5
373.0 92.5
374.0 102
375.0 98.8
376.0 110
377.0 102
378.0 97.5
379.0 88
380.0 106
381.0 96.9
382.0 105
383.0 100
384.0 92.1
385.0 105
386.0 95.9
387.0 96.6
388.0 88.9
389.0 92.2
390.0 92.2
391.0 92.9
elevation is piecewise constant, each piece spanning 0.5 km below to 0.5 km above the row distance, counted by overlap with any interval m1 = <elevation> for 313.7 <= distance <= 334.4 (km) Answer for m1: 110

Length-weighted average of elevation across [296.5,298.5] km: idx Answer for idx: 109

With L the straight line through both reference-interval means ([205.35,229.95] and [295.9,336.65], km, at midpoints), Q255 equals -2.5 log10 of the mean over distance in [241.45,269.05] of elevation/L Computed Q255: 0.16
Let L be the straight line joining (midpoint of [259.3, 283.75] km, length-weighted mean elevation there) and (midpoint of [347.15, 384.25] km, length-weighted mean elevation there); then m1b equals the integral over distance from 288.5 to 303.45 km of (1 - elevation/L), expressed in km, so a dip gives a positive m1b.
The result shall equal -3.6 km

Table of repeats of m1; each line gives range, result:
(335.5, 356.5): 96.6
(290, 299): 116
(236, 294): 97.6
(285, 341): 111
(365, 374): 96.9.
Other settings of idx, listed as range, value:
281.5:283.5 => 104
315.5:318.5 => 117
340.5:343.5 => 97.4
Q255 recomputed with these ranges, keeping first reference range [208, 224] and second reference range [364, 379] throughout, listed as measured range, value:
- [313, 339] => -0.085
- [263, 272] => 0.224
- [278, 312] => -0.119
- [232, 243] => 0.019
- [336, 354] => 0.030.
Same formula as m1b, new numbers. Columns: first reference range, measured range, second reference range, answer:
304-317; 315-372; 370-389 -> 3.20 km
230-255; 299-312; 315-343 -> -1.19 km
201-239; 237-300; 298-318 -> 6.10 km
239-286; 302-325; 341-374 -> -4.49 km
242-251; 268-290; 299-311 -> 1.76 km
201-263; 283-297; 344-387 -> -2.19 km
